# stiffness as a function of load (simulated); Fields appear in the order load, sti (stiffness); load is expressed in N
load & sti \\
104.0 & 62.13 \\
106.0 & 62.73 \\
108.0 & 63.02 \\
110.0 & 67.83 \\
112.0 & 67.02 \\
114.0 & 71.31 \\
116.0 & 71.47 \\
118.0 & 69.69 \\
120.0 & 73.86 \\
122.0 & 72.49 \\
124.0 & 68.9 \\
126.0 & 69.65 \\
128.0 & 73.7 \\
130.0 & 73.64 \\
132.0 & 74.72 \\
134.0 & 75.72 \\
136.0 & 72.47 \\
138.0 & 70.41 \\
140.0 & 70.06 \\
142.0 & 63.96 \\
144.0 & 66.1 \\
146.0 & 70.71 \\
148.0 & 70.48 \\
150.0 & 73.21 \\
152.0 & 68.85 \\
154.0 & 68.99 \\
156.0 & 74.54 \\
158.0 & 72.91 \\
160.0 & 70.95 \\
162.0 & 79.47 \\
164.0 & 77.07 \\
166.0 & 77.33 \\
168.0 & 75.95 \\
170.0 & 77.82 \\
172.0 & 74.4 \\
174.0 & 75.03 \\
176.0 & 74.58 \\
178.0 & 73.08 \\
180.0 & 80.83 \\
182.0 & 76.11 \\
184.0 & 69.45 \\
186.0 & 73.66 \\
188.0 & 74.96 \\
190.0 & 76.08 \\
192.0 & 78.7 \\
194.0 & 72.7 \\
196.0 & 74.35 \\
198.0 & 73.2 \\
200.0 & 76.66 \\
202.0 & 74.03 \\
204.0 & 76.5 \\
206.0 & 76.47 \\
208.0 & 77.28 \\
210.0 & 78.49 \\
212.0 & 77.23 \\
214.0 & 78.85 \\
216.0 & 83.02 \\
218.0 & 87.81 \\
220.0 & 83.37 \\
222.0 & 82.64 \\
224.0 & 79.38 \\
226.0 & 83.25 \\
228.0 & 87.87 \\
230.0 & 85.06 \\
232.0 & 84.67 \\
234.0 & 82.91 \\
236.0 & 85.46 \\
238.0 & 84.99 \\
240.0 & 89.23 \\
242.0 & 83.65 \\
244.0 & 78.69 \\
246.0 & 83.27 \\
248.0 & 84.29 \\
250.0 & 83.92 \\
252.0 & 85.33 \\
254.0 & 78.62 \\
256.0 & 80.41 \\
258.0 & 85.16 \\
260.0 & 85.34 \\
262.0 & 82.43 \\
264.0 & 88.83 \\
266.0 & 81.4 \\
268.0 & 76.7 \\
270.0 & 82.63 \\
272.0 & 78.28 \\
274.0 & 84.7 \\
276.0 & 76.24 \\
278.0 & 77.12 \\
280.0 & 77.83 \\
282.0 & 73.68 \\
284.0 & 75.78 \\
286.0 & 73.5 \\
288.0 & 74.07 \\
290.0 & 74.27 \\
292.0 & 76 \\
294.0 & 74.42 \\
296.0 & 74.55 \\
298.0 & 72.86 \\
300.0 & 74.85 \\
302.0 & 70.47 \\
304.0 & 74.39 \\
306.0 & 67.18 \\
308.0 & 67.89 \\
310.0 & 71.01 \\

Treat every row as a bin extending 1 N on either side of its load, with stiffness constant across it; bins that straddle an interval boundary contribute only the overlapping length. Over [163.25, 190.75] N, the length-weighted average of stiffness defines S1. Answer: 75.4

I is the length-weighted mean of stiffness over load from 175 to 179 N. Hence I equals 73.8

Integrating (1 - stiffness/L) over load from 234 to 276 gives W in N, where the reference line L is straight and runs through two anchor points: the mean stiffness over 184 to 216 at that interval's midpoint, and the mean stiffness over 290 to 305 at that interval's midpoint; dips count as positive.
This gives -4.6 N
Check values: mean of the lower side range 76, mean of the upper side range 74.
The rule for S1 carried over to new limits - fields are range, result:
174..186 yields 74.7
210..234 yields 82.8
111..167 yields 71.8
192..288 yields 80.6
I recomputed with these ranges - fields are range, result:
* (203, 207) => 76.5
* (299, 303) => 72.7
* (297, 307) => 72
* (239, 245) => 83.9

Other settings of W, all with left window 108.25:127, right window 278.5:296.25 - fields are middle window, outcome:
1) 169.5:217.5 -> -2.6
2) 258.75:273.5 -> -1.6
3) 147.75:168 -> -0.7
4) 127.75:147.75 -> -0.1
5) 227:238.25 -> -1.8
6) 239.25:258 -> -2.3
